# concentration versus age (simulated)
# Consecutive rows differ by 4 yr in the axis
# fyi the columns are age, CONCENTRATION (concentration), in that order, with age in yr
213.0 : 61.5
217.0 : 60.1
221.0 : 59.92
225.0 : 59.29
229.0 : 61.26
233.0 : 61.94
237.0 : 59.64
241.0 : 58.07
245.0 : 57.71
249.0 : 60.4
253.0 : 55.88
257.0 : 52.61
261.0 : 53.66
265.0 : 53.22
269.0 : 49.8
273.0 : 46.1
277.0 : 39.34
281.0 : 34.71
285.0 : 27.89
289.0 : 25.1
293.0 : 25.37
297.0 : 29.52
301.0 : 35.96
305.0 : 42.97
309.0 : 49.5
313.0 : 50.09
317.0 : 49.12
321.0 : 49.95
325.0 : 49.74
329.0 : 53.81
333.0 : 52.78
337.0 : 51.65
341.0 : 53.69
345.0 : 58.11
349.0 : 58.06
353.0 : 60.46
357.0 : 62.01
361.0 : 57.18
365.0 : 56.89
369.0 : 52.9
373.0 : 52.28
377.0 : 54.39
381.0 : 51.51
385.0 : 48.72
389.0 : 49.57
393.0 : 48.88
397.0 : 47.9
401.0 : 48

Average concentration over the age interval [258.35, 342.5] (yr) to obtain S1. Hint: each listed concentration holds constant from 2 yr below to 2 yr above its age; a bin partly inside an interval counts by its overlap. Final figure 44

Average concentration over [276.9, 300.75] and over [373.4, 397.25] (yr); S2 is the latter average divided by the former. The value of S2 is 1.68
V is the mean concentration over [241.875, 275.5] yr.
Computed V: 53.6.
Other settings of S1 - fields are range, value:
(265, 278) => 46.8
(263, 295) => 37.7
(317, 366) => 55.1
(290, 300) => 28.1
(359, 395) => 52.5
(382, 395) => 49.2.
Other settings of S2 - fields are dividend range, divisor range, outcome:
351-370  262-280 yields 1.24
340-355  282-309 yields 1.77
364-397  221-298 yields 1.06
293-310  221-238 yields 0.62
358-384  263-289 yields 1.34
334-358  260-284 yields 1.26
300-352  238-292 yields 1.08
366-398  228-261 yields 0.88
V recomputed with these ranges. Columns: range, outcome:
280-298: 28.1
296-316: 42.6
